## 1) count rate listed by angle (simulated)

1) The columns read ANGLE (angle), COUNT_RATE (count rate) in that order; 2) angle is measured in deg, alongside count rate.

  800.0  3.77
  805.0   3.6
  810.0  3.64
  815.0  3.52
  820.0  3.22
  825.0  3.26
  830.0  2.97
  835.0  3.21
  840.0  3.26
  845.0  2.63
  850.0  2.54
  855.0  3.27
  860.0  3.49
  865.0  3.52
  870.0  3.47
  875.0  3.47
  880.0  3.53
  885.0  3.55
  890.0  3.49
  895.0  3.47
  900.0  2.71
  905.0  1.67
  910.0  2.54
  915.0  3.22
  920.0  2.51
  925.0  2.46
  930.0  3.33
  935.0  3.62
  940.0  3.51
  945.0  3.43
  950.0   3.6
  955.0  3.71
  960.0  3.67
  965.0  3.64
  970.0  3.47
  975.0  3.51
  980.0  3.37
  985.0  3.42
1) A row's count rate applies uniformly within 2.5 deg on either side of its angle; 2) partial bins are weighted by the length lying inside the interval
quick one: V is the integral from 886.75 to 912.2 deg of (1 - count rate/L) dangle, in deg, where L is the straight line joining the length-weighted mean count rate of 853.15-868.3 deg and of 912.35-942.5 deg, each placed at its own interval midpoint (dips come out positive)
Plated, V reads 3.5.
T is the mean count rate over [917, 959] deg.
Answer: 3.28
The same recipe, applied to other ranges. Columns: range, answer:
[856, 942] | 3.15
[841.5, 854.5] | 2.74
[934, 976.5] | 3.57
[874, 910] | 3.07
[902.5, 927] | 2.48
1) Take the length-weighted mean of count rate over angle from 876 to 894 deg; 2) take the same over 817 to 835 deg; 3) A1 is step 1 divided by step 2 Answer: 1.11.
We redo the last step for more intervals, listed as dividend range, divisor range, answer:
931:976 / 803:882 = 1.09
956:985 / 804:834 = 1.05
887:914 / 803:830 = 0.83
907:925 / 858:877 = 0.77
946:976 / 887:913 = 1.28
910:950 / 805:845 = 0.96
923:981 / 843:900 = 1.05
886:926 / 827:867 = 0.90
